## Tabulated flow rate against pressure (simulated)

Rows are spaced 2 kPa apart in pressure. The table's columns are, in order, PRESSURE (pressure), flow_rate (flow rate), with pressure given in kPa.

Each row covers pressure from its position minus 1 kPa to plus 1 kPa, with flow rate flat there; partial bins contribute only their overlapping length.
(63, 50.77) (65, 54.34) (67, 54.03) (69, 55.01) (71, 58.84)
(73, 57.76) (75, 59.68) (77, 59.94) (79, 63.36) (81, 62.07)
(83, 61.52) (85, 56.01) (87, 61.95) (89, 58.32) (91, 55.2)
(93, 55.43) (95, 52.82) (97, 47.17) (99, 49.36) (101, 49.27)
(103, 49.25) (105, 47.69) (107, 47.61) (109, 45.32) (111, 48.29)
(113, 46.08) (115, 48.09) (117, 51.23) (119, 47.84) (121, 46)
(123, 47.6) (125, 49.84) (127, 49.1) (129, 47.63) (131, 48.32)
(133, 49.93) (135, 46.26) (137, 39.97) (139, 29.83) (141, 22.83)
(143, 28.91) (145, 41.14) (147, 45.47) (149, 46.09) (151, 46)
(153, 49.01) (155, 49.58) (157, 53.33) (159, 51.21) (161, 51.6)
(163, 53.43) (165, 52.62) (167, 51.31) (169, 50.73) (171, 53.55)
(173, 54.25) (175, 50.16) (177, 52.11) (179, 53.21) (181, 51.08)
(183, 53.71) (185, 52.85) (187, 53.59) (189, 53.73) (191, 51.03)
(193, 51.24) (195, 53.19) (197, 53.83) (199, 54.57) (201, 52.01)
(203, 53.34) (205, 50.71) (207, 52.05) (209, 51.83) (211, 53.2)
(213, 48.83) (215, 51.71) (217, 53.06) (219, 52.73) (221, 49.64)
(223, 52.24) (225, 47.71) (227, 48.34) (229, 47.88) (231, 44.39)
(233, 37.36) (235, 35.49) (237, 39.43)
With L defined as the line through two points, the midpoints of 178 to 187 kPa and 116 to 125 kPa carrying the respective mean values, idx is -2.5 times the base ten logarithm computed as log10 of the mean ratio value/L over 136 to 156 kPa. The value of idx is 0.25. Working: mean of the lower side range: 48.4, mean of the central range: 39.9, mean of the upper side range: 52.8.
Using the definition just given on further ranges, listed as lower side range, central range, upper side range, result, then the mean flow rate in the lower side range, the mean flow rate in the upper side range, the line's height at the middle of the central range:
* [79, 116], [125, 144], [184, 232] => 0.268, 52.6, 51.4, 52.2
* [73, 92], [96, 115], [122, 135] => 0.134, 59.7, 48.5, 54.1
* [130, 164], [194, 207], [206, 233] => -0.097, 44.3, 49.8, 48.4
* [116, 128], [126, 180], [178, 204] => 0.081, 48.6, 52.9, 50.5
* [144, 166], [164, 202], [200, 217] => -0.044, 49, 51.8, 50.5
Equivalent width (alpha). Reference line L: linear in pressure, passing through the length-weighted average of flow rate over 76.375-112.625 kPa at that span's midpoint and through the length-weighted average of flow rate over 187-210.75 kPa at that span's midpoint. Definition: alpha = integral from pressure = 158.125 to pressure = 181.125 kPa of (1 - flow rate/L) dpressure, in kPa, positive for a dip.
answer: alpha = 0.3 kPa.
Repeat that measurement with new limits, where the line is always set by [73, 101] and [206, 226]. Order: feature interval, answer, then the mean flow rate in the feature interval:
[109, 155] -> 8.78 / 44.5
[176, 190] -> -0.05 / 52.9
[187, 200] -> -0.18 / 53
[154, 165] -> 0.38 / 51.9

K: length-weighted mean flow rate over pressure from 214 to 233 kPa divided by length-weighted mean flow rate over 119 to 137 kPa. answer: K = 1.03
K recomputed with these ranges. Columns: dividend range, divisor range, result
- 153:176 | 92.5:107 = 1.04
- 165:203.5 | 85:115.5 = 1.03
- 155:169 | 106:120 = 1.09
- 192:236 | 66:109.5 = 0.91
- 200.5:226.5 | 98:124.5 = 1.07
